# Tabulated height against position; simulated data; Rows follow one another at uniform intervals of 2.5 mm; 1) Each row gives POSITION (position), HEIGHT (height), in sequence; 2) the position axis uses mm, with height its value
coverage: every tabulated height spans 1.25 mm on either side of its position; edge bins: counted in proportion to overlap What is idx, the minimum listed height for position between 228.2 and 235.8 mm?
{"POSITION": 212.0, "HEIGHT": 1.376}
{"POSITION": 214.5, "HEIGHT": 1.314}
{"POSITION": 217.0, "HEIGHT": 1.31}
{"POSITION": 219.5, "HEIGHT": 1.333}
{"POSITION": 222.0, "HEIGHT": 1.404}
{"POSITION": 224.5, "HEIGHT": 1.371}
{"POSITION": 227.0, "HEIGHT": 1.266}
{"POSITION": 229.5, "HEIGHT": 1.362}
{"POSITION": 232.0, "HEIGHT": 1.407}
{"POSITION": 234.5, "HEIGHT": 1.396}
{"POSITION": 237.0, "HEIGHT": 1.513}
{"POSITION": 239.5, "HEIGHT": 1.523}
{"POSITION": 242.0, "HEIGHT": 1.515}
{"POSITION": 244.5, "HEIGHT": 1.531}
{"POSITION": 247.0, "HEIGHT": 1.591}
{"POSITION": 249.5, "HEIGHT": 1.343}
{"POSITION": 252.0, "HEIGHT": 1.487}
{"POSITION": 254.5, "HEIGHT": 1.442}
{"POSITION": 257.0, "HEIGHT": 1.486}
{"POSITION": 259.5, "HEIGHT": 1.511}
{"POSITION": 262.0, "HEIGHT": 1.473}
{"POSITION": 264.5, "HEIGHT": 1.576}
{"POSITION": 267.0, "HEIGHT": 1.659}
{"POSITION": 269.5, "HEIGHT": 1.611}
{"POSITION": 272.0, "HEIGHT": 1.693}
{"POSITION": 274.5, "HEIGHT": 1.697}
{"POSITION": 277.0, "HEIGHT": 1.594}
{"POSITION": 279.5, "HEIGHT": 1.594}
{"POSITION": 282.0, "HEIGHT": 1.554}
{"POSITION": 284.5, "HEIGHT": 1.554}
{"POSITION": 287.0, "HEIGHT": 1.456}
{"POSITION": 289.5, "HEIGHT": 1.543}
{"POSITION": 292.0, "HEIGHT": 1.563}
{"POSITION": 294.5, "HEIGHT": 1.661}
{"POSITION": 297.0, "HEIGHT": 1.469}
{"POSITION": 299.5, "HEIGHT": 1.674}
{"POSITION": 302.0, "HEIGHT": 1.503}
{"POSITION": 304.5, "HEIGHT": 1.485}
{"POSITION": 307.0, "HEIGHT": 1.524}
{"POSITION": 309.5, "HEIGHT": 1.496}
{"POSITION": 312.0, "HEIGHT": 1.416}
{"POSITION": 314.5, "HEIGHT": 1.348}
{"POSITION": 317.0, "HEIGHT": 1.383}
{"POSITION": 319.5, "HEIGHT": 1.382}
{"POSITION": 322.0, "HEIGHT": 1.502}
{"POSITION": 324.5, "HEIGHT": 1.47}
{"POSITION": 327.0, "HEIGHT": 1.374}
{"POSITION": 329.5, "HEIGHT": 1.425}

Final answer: 1.362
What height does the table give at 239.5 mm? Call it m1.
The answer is 1.523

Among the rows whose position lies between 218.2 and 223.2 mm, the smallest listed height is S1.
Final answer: 1.333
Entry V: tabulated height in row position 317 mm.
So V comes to 1.383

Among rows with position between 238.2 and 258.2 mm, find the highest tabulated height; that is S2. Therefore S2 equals 1.591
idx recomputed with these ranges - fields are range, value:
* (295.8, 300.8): 1.469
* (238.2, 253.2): 1.343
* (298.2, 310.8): 1.485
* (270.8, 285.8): 1.554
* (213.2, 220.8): 1.31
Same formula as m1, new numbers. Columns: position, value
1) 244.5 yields 1.531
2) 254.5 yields 1.442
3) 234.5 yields 1.396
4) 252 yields 1.487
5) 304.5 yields 1.485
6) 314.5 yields 1.348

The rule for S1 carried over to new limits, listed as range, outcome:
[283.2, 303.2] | 1.456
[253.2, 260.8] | 1.442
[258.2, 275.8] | 1.473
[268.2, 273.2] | 1.611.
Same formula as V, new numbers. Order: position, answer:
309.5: 1.496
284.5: 1.554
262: 1.473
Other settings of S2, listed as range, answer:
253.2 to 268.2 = 1.659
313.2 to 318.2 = 1.383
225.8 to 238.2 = 1.513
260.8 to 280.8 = 1.697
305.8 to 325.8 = 1.524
